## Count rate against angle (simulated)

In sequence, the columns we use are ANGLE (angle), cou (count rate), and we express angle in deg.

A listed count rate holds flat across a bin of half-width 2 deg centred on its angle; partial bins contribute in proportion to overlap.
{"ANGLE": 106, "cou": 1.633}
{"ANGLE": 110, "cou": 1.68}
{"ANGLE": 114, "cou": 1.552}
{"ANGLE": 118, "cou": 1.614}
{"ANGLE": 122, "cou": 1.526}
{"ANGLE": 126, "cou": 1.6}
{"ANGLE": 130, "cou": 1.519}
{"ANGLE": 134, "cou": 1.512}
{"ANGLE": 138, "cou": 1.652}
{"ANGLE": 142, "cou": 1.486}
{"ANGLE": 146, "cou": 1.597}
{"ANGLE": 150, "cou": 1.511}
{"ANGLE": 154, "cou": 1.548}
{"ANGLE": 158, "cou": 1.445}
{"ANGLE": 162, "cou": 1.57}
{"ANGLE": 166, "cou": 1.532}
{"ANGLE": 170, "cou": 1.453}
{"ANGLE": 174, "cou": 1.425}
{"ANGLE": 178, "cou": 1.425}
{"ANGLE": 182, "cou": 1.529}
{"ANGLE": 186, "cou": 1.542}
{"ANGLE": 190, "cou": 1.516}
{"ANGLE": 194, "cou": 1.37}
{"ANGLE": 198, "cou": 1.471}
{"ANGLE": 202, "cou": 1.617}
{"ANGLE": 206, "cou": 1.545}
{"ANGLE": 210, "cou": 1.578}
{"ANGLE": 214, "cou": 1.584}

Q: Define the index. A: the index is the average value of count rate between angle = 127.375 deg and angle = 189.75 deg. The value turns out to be 1.52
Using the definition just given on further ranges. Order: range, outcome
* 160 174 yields 1.51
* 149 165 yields 1.52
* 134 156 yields 1.55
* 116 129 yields 1.58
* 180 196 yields 1.49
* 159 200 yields 1.48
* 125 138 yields 1.56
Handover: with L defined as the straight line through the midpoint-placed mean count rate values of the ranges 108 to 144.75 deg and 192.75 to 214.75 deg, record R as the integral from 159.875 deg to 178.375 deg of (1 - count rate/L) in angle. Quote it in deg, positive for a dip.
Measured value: 0.8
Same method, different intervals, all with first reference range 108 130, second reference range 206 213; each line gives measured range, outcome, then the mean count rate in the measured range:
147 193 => 2.3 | 1.5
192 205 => 0.7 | 1.49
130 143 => 0.3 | 1.55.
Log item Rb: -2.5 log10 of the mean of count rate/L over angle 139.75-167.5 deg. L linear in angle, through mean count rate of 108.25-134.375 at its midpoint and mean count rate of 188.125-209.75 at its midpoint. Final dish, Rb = 0.014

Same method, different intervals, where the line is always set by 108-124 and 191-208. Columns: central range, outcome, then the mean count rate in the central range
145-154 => 0.01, 1.55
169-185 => 0.05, 1.46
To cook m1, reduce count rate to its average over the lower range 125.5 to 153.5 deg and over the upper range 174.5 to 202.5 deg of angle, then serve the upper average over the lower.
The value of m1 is 1.0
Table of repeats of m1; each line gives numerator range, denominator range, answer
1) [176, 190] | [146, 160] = 0.99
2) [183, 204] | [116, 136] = 0.97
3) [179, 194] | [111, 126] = 0.95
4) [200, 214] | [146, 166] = 1.03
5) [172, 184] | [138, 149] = 0.94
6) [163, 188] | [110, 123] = 0.94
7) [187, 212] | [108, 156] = 0.97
